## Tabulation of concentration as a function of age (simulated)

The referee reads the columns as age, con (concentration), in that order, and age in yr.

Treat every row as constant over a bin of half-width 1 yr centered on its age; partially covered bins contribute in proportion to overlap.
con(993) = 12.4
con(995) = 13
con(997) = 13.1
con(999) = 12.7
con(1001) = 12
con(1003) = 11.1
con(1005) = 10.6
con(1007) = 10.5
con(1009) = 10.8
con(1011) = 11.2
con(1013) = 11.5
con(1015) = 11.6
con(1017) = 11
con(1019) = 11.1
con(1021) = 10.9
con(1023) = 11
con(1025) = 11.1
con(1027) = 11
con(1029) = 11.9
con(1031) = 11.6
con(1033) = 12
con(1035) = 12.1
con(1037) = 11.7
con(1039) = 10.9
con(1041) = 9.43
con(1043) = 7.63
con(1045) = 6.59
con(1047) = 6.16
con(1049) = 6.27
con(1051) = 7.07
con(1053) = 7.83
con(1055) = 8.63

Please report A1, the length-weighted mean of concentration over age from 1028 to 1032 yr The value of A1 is 11.8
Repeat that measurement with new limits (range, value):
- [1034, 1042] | 11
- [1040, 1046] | 7.88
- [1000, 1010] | 11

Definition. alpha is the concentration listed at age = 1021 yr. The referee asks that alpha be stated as 10.9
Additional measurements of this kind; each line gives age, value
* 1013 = 11.5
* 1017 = 11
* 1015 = 11.6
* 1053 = 7.83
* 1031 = 11.6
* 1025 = 11.1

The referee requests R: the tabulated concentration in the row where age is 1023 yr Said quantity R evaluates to 11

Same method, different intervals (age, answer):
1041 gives 9.43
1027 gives 11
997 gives 13.1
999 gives 12.7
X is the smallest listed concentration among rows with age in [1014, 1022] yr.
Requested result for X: 10.9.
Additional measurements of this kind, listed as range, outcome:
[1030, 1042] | 9.43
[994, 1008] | 10.5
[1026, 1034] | 11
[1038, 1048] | 6.16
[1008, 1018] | 10.8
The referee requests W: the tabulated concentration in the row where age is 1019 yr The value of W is 11.1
